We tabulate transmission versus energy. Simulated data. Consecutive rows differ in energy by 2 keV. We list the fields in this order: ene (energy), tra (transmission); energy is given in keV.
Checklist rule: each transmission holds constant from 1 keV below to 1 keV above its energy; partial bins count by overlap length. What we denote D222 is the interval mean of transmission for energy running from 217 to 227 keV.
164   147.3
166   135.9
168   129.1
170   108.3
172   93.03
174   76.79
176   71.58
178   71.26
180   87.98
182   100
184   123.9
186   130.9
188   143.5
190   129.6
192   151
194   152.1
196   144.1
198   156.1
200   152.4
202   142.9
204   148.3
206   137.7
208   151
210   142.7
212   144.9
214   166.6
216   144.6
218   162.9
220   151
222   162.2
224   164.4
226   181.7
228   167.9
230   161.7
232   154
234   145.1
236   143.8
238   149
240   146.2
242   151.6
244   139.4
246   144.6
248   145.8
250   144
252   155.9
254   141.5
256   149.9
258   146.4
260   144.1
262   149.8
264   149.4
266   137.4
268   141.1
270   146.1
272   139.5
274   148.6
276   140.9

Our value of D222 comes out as 164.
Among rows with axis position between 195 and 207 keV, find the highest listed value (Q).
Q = 156.1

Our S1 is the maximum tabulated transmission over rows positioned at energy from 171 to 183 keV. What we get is 100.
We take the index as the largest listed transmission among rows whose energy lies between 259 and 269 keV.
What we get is 149.8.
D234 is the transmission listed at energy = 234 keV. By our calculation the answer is 145.1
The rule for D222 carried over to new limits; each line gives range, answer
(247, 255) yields 147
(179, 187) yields 111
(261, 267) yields 146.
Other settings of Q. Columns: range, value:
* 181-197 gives 152.1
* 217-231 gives 181.7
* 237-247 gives 151.6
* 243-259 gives 155.9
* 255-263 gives 149.9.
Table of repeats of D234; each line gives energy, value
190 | 129.6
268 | 141.1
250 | 144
